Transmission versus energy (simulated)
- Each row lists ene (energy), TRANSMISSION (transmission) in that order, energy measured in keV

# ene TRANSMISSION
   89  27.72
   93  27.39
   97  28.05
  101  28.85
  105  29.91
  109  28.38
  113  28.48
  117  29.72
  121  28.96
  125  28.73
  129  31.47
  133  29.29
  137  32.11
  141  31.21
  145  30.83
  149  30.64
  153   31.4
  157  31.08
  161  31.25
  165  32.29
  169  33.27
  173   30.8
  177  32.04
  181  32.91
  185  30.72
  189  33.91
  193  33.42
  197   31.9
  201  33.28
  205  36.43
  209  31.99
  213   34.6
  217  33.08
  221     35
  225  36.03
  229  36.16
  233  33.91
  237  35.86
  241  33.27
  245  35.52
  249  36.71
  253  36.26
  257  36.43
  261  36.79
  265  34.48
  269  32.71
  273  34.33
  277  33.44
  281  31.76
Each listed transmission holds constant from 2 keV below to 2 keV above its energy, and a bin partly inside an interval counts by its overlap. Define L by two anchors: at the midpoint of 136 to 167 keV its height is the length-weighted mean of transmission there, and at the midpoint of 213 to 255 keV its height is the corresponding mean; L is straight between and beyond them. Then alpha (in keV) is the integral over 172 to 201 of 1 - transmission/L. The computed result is 0.52 keV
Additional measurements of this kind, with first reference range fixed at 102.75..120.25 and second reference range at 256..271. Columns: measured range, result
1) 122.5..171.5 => -1.0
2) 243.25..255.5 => -0.6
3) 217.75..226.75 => -0.5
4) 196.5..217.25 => -0.6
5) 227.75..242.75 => -0.4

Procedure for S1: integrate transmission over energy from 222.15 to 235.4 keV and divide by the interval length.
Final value 35.4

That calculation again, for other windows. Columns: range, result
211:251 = 35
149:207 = 32.4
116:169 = 30.8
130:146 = 30.9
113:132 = 29.6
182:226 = 33.6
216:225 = 34.6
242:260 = 36.1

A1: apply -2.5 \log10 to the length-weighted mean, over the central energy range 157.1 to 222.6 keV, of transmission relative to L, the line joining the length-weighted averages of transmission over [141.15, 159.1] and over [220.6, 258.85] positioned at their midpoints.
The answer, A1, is 0.00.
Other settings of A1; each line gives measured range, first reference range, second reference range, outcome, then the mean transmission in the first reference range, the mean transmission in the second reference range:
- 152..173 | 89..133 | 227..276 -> -0.019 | 28.9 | 35.2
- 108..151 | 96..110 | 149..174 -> 0.004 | 28.9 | 31.6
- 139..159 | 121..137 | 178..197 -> -0.005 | 30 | 32.6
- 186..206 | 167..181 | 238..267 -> -0.012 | 32.2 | 35.6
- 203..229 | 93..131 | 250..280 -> -0.052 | 29.1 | 34.9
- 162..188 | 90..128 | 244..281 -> -0.021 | 28.8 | 35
